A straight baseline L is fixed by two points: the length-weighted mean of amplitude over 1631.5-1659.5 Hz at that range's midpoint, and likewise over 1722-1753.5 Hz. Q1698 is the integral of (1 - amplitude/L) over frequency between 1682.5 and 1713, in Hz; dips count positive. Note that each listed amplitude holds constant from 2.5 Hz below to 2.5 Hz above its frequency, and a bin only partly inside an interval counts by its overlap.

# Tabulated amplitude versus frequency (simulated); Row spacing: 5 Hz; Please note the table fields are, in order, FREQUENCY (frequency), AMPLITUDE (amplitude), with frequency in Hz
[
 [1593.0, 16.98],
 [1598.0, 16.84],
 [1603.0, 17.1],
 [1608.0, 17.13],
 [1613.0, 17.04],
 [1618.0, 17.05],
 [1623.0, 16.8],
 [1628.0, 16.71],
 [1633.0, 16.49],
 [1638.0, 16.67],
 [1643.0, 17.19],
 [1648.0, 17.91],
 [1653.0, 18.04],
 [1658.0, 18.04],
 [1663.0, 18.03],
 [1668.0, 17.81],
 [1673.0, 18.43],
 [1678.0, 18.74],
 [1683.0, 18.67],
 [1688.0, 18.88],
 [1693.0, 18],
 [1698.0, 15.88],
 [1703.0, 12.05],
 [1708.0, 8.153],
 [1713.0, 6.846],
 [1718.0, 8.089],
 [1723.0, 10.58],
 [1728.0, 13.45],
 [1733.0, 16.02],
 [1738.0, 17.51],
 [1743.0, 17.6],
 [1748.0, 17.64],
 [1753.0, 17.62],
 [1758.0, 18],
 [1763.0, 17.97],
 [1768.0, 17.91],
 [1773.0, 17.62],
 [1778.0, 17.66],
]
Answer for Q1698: 4.1 Hz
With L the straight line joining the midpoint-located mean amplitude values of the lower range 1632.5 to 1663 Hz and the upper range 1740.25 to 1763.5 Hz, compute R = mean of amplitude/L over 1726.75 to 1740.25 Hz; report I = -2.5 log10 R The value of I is 0.121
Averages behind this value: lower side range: 17.5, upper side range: 17.7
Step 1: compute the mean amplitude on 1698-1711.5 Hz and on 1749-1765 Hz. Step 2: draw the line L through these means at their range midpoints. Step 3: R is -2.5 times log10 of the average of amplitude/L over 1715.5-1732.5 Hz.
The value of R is 0.20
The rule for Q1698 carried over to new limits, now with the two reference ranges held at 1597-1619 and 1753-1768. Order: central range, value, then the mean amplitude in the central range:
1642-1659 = -0.5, 17.8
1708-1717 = 5.2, 7.42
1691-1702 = 0.8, 16.2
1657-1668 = -0.4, 18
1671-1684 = -0.9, 18.6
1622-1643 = 0.6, 16.7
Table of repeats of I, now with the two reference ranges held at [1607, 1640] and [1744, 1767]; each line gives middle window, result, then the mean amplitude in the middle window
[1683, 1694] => -0.08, 18.6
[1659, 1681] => -0.07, 18.2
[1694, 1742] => 0.37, 12.4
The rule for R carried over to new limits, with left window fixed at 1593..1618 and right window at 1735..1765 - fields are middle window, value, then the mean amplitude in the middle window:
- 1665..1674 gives -0.05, 18.1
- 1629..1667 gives -0.02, 17.5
